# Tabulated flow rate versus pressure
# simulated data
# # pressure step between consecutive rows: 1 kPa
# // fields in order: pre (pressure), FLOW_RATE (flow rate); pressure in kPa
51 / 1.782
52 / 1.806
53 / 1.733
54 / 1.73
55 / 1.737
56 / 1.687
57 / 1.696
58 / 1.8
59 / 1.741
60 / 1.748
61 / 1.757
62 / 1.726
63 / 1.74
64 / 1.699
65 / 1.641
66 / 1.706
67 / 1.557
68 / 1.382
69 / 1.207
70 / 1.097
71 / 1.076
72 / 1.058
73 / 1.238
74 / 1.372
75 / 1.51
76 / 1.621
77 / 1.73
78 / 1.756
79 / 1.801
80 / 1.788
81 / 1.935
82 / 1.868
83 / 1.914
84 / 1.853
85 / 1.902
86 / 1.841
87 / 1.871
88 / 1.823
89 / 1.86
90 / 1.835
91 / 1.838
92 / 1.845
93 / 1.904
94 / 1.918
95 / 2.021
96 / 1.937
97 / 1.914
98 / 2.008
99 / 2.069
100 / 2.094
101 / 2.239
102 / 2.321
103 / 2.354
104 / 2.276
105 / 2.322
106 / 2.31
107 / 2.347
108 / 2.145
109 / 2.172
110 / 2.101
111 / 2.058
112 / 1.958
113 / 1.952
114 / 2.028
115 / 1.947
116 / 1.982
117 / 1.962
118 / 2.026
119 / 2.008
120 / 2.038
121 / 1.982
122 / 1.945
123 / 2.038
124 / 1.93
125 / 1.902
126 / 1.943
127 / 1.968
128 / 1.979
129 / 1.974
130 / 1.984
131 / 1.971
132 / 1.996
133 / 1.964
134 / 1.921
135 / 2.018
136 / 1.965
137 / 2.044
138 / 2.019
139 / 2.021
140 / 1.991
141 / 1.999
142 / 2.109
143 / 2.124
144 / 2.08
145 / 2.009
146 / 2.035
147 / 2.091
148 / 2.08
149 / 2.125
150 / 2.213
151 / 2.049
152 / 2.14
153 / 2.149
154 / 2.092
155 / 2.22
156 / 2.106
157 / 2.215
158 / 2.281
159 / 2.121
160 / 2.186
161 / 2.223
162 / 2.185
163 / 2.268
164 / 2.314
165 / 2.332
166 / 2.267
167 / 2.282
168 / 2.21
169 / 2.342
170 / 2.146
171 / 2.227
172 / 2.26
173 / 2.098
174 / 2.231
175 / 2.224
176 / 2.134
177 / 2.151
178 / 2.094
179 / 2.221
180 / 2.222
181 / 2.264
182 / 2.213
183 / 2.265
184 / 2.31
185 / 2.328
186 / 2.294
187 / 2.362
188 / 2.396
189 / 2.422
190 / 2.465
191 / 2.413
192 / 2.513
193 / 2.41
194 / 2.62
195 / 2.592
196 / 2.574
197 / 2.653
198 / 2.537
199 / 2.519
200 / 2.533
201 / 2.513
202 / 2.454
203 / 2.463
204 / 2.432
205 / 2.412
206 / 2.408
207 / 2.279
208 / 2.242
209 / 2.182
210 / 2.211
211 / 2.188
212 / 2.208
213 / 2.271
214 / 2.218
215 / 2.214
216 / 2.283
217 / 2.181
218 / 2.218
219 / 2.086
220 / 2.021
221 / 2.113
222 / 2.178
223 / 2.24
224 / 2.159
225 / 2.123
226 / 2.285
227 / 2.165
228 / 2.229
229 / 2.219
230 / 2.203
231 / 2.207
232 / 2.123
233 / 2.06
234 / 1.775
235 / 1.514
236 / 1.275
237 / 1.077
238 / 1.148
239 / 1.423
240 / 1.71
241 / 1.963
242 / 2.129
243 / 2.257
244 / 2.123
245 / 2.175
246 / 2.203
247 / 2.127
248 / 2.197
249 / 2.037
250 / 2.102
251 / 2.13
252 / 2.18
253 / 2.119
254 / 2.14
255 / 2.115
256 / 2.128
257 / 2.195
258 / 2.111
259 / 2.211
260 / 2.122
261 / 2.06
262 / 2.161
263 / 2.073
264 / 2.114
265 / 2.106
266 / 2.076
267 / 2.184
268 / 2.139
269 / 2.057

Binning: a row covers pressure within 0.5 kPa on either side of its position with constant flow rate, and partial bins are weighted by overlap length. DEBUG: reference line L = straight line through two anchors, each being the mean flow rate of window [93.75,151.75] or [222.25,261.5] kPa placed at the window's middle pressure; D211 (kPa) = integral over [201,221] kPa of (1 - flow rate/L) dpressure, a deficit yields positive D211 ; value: -2.3 kPa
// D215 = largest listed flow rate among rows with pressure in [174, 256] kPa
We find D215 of 2.653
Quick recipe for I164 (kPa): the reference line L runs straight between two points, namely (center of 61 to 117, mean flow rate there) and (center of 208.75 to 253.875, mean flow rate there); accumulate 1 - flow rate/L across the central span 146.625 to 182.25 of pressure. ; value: -4.4 kPa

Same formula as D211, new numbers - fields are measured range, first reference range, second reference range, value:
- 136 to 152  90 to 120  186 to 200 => 1.3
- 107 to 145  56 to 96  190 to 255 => -3.3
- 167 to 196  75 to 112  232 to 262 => -4.9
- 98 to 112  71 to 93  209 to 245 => -3.4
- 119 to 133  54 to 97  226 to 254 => -1.5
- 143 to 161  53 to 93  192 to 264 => -2.0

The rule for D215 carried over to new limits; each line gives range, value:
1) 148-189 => 2.422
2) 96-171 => 2.354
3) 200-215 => 2.533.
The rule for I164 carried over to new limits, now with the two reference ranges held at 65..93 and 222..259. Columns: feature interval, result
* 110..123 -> -2.0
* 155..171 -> -3.4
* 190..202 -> -3.9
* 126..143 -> -2.2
